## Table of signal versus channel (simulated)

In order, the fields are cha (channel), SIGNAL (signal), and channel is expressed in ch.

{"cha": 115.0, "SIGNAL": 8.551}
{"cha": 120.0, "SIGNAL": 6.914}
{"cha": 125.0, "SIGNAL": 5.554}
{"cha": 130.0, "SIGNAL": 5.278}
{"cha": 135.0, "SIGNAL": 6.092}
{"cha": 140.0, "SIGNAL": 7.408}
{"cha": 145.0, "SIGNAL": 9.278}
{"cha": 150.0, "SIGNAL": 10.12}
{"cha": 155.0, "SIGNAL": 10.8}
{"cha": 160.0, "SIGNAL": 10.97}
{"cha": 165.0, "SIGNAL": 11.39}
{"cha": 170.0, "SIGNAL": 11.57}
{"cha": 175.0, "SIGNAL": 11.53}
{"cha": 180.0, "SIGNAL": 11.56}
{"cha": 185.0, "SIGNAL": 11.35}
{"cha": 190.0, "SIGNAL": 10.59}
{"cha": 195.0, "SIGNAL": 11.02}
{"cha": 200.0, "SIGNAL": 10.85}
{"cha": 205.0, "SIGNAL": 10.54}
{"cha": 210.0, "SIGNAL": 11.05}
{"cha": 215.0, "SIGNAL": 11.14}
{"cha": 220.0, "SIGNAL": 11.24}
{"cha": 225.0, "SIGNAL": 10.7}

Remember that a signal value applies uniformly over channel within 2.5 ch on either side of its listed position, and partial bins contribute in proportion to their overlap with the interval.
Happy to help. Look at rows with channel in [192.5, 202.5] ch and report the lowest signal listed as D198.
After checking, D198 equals 10.85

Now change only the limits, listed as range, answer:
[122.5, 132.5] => 5.278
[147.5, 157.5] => 10.12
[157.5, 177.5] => 10.97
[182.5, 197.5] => 10.59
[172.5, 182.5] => 11.53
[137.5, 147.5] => 7.408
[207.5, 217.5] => 11.05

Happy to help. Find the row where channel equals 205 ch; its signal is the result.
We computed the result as 10.54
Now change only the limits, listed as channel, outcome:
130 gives 5.278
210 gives 11.05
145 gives 9.278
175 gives 11.53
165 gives 11.39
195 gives 11.02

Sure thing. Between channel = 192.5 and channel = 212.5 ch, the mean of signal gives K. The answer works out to 10.9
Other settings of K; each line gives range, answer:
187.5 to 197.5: 10.8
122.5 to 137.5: 5.64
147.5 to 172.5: 11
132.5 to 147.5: 7.59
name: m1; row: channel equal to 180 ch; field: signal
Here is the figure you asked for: 11.56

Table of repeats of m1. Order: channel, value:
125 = 5.554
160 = 10.97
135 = 6.092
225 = 10.7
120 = 6.914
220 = 11.24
